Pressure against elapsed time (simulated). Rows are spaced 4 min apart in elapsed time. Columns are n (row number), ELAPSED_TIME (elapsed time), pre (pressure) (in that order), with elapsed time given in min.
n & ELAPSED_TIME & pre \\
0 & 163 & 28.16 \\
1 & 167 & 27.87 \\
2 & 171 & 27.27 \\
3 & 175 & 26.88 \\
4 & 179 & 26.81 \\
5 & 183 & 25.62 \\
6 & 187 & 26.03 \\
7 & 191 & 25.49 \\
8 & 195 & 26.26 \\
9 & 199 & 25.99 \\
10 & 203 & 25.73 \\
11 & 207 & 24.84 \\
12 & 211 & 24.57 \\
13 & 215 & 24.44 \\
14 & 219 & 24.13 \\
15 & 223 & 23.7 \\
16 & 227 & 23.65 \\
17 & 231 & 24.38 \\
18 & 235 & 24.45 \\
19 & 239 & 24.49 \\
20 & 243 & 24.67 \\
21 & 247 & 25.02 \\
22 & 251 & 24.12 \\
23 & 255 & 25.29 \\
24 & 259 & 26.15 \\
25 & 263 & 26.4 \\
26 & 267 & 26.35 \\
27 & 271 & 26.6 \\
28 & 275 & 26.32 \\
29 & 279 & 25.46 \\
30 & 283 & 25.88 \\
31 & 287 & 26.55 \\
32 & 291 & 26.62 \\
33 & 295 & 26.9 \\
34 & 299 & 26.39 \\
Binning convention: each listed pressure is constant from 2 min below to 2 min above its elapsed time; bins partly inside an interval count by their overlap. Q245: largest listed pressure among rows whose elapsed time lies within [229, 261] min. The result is 26.15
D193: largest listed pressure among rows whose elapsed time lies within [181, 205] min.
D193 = 26.26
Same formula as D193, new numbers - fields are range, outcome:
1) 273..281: 26.32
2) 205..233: 24.84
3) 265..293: 26.62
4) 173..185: 26.88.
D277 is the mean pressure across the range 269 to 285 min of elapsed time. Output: 26.1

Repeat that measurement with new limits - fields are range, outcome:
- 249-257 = 24.7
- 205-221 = 24.5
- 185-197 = 25.9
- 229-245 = 24.5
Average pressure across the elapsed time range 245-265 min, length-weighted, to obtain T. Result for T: 25.4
